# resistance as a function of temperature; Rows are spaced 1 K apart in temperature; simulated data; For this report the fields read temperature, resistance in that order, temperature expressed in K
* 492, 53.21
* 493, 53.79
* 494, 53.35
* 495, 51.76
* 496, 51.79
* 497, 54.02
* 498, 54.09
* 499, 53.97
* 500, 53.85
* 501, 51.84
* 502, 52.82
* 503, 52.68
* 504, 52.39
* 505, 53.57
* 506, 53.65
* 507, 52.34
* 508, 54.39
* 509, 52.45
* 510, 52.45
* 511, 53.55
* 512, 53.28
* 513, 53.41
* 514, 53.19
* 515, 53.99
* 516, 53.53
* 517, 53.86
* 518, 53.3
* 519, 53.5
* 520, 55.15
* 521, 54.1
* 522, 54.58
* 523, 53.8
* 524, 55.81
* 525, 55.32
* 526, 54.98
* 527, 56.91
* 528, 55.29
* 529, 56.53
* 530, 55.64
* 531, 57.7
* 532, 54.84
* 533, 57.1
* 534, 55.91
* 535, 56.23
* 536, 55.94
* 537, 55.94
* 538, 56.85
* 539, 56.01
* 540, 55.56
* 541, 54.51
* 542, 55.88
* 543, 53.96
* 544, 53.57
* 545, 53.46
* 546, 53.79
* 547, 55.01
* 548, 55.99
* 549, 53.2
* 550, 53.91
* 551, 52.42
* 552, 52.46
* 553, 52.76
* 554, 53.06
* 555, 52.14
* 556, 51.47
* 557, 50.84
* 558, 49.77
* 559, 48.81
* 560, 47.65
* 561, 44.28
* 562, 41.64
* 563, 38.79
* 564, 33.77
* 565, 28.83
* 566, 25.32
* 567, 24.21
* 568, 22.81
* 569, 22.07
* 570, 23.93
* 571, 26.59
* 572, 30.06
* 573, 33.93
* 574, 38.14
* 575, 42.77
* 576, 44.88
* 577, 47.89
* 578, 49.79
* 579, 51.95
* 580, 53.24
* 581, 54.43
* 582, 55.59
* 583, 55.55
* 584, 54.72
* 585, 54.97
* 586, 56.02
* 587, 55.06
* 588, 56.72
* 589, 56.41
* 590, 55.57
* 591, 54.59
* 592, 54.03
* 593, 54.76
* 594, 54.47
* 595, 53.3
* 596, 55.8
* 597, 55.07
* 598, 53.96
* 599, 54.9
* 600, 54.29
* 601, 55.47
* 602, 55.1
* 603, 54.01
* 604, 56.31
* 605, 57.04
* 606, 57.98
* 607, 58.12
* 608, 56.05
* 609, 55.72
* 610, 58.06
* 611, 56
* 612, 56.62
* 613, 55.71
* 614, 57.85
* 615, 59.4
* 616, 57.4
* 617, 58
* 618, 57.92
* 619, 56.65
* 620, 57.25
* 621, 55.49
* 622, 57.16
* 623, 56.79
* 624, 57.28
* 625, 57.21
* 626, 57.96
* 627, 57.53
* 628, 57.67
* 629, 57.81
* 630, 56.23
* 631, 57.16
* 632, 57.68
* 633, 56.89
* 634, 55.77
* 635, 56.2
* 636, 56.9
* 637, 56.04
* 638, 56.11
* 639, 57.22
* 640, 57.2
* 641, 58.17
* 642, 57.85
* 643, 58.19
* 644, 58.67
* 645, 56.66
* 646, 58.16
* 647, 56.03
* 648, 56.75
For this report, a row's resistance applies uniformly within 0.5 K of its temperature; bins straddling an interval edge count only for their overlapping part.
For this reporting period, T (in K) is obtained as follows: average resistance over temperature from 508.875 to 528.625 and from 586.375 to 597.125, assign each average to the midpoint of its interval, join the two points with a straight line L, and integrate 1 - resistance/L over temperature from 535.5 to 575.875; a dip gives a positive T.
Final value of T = 6.9 K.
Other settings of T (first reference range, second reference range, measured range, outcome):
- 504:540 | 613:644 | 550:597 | 8.2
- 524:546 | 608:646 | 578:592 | 0.4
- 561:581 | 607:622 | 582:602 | -3.8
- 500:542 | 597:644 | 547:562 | 1.1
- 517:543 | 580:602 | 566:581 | 5.0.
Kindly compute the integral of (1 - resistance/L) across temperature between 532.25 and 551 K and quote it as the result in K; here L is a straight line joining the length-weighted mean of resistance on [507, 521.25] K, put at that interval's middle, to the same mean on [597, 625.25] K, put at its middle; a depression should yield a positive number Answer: -0.2 K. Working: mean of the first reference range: 53.5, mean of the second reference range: 56.5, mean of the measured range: 55.1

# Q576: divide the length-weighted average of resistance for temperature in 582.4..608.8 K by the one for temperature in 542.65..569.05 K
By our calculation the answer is 1.2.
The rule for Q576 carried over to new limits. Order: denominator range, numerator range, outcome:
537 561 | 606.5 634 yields 1.08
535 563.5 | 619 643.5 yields 1.09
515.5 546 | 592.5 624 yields 1.02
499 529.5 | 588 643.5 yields 1.05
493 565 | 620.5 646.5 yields 1.08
